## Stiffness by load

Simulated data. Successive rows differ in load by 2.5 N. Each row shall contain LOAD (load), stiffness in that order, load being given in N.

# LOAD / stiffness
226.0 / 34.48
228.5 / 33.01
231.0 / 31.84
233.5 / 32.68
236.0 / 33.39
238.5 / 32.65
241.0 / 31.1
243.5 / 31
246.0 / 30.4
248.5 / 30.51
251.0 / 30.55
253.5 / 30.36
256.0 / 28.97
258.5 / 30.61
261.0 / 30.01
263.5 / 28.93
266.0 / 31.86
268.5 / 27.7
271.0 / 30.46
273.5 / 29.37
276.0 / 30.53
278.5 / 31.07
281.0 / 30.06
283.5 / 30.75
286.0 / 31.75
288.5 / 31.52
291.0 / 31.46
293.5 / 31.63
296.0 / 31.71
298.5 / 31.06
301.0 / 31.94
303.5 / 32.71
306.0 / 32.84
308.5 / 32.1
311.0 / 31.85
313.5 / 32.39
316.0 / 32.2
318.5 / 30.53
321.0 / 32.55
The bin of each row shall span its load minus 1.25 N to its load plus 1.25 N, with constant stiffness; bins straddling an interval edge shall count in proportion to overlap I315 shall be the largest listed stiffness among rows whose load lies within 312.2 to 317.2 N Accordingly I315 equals 32.39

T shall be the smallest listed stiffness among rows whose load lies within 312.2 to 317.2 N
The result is 32.2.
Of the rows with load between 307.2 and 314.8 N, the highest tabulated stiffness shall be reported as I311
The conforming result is 32.39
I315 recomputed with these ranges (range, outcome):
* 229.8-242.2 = 33.39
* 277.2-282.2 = 31.07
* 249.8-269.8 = 31.86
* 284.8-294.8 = 31.75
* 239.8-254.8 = 31.1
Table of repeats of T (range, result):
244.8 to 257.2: 28.97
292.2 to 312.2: 31.06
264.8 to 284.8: 27.7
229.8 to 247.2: 30.4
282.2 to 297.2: 30.75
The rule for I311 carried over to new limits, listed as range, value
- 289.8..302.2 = 31.94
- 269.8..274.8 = 30.46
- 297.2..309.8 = 32.84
